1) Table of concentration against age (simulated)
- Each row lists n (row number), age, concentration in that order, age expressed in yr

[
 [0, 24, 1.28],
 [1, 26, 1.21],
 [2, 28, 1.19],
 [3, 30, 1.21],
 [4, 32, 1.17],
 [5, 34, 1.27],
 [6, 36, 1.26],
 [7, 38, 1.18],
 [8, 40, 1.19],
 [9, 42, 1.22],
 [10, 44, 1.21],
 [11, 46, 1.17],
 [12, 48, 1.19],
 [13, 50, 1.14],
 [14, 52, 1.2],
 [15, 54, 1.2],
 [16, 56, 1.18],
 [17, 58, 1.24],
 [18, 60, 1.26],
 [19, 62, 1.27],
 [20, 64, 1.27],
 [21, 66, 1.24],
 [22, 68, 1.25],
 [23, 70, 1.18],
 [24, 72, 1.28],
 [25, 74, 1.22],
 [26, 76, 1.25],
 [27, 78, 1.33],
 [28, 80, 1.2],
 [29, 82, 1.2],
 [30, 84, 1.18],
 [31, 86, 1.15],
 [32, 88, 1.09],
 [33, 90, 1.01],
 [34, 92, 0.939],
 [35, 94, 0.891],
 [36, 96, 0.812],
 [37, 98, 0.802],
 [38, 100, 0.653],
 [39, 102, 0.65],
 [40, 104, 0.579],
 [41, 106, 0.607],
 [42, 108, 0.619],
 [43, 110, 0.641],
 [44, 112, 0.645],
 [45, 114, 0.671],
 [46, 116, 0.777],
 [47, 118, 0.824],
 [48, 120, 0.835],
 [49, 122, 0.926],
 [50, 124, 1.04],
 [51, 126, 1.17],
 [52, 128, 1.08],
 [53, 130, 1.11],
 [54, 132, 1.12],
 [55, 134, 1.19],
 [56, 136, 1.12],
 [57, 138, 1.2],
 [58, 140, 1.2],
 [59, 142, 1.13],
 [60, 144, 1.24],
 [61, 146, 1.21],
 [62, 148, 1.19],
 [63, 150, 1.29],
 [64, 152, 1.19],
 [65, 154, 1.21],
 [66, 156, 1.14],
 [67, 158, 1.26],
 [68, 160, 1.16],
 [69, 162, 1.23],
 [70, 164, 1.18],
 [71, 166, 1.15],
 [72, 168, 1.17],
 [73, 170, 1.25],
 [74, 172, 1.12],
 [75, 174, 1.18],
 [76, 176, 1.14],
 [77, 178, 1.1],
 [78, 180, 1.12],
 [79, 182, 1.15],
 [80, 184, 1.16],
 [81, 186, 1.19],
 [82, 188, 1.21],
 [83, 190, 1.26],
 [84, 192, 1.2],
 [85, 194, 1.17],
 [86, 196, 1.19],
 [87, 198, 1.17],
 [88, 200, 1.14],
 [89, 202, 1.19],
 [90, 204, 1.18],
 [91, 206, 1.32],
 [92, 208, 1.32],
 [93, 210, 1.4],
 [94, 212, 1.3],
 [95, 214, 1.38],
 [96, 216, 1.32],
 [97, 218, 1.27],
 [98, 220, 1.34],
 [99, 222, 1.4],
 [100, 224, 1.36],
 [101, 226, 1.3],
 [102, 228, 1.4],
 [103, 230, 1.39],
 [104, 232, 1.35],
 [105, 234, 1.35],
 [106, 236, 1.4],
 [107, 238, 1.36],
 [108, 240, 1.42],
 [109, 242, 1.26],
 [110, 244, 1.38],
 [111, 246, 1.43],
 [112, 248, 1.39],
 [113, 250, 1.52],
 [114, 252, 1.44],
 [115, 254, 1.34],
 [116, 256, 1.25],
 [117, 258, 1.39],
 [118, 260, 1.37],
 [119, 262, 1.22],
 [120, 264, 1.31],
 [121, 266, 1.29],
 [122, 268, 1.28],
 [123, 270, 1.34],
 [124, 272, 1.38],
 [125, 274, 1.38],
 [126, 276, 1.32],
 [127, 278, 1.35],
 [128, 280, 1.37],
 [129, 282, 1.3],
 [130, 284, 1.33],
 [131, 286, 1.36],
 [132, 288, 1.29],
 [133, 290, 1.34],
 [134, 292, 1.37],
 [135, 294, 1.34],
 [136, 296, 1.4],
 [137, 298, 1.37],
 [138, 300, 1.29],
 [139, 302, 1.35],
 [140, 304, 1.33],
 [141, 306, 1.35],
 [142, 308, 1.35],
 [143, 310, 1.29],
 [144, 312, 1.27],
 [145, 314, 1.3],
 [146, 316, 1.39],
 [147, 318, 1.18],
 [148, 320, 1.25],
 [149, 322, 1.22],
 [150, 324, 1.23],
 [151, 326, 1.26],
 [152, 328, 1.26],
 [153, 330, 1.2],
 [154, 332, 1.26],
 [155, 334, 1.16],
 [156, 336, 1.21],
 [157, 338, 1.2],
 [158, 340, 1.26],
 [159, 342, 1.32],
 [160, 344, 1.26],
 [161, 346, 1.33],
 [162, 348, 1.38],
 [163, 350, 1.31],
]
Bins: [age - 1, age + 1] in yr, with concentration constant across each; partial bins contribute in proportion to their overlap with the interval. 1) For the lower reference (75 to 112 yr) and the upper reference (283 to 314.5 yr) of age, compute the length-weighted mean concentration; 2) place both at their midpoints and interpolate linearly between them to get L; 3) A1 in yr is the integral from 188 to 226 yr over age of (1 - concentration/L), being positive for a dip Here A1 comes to -4.1 yr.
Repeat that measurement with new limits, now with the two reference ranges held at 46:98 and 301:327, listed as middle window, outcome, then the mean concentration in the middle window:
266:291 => -1.3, 1.33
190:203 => 0.5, 1.18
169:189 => 0.9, 1.16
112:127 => 3.9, 0.875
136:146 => 0.1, 1.19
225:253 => -3.0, 1.39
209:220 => -0.9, 1.33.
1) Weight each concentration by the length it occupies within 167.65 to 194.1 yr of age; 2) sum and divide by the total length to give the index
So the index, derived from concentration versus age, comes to 1.17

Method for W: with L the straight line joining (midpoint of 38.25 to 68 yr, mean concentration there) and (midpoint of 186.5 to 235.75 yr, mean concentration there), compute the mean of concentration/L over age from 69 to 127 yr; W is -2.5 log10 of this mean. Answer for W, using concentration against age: 0.298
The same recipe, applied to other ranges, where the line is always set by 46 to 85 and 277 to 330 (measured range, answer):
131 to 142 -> 0.08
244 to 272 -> -0.05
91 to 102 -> 0.47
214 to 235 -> -0.06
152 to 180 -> 0.08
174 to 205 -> 0.09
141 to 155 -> 0.04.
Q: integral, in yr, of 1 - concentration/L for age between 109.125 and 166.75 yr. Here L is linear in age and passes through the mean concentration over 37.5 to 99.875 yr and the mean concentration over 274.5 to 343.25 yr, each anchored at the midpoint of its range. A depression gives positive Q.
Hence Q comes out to 5.8 yr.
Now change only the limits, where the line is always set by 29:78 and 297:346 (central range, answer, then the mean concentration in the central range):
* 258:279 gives -1.1 yr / 1.33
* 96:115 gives 8.8 yr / 0.66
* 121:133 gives 1.6 yr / 1.07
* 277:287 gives -0.6 yr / 1.34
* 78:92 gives 1.0 yr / 1.14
